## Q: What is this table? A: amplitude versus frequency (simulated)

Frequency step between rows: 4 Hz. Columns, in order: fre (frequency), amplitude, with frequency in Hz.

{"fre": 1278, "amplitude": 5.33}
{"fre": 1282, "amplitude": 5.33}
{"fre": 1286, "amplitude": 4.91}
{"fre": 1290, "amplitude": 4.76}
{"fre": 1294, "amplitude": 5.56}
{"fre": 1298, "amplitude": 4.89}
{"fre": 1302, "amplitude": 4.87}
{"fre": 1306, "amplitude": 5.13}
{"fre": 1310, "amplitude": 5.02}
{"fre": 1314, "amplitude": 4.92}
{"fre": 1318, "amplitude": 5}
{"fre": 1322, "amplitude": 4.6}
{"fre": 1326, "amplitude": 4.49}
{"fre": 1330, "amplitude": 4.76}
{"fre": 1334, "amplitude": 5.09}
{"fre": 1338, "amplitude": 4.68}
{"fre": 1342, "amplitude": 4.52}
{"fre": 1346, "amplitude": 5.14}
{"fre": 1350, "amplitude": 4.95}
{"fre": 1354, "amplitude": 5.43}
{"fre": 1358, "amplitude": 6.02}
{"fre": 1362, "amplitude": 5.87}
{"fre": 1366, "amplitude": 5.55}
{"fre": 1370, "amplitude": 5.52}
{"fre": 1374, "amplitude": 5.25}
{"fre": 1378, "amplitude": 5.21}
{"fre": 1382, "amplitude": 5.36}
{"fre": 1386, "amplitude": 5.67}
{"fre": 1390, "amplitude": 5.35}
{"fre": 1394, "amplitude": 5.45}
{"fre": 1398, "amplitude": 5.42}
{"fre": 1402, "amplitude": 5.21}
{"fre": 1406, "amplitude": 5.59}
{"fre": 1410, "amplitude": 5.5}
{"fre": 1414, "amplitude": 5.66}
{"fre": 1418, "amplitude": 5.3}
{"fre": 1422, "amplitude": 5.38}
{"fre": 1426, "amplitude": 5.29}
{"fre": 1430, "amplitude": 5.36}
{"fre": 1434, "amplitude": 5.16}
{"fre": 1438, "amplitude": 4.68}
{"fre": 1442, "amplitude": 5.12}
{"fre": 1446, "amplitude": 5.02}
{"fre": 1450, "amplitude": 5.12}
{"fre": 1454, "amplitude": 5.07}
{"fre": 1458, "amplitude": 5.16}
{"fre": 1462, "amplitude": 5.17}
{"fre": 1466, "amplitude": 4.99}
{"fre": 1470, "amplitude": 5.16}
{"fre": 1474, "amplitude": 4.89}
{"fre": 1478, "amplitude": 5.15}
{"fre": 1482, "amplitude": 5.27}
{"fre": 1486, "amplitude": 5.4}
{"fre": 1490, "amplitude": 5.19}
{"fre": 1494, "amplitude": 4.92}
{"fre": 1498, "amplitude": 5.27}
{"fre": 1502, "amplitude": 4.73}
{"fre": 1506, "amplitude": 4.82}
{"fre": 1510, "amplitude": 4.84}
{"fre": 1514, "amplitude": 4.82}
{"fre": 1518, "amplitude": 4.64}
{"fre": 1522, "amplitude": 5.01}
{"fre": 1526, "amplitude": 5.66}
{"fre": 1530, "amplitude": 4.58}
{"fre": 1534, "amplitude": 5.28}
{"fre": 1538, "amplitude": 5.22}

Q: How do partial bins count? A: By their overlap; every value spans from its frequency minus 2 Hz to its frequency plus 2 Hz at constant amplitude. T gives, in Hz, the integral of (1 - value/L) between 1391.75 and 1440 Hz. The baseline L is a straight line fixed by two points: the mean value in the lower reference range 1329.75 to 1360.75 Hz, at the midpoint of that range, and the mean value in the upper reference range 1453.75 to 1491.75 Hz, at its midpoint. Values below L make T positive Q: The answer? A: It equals -1.9 Hz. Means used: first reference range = 5.11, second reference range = 5.15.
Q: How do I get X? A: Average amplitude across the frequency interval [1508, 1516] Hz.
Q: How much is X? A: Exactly 4.83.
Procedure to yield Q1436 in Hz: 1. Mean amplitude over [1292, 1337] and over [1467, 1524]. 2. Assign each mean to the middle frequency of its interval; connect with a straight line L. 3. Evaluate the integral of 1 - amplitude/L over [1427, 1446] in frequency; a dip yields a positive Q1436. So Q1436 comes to -0.4 Hz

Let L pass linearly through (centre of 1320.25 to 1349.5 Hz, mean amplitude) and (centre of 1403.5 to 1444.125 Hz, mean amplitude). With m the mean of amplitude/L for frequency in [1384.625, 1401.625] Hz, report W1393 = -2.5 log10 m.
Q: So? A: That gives -0.07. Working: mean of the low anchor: 4.77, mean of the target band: 5.44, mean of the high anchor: 5.3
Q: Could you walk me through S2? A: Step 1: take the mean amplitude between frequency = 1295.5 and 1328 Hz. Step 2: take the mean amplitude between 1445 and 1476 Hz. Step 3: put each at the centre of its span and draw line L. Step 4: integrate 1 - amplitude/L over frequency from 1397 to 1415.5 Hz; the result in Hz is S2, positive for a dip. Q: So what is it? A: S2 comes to -1.7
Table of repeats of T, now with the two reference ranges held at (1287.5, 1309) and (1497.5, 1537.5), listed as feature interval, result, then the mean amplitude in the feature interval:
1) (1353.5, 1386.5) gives -3.48 Hz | 5.54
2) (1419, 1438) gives -0.91 Hz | 5.23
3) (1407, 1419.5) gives -1.26 Hz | 5.5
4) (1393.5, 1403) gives -0.68 Hz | 5.36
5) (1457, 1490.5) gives -1.17 Hz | 5.15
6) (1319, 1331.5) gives 0.96 Hz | 4.64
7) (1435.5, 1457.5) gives -0.13 Hz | 5.02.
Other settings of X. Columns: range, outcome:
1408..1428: 5.43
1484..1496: 5.17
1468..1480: 5.07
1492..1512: 4.92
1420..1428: 5.33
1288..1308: 5.04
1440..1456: 5.08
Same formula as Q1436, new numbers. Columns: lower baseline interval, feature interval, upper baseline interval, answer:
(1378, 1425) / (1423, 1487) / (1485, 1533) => 1.03 Hz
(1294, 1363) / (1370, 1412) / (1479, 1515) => -3.14 Hz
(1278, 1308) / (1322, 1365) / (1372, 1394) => 1.37 Hz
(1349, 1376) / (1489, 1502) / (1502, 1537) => -0.05 Hz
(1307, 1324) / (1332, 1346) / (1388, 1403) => 0.61 Hz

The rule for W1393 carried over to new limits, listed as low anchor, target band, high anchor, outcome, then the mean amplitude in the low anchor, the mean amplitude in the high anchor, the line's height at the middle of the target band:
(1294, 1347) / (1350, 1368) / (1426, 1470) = -0.14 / 4.88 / 5.1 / 4.94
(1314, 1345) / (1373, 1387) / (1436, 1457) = -0.10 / 4.76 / 5.01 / 4.87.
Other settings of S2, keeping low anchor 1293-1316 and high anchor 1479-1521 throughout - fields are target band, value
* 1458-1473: -0.29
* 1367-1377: -0.71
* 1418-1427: -0.57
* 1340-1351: 0.37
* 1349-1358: -0.66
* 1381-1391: -0.91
